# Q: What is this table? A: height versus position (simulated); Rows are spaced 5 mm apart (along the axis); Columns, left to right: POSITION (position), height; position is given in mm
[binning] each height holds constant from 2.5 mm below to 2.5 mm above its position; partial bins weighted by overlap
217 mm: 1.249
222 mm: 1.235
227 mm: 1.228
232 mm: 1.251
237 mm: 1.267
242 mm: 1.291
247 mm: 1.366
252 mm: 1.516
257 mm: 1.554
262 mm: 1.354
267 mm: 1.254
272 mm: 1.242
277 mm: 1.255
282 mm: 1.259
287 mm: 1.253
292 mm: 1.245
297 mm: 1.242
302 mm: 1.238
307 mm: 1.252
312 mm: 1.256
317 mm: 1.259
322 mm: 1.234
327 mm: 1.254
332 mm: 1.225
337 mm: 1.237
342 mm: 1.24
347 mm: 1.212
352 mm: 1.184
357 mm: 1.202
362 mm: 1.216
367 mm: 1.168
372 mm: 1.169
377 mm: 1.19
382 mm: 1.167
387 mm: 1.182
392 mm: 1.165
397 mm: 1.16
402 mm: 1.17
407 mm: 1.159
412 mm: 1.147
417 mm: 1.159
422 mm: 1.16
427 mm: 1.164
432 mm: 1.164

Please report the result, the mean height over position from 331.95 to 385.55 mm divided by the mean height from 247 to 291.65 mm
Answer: 0.9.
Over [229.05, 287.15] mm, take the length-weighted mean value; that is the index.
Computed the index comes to 1.32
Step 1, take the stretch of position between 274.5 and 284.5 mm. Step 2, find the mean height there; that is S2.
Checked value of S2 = 1.26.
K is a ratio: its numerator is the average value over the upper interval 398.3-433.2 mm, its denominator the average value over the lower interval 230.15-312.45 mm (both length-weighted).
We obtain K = 0.89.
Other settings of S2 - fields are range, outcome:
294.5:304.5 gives 1.24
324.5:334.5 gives 1.24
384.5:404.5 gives 1.17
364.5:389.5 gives 1.18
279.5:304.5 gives 1.25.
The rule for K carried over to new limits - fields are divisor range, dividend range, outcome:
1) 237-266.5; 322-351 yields 0.88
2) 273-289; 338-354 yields 0.97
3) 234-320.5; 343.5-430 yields 0.90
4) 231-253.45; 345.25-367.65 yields 0.90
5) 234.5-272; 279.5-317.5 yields 0.92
